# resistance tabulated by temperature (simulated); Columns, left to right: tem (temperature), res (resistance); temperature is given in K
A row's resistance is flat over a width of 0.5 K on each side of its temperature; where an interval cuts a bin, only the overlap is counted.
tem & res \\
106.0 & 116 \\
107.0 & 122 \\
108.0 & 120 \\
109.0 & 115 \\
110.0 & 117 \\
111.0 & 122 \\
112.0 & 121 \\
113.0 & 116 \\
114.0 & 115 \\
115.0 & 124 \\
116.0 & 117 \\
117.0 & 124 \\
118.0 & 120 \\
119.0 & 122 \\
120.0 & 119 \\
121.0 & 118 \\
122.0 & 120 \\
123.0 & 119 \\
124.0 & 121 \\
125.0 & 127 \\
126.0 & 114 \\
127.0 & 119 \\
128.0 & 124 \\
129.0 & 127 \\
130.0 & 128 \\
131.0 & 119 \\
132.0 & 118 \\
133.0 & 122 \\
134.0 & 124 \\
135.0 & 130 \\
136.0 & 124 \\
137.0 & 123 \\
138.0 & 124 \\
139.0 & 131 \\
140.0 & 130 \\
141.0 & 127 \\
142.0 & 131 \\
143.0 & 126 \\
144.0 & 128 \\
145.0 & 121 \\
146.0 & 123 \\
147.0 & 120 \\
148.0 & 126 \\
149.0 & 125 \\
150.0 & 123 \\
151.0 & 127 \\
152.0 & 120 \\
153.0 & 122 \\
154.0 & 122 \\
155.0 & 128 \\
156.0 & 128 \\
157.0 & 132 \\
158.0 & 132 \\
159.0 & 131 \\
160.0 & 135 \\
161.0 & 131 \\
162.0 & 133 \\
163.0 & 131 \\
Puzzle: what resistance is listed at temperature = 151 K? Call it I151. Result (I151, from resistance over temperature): 127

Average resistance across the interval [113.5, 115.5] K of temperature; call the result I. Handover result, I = 120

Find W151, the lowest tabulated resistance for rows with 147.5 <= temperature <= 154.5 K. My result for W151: 120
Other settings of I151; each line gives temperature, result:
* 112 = 121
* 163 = 131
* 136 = 124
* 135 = 130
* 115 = 124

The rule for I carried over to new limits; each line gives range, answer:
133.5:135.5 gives 127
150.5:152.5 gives 124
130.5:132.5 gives 118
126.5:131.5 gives 123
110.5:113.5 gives 120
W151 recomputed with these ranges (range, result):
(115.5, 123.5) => 117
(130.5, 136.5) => 118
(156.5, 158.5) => 132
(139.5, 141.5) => 127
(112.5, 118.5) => 115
